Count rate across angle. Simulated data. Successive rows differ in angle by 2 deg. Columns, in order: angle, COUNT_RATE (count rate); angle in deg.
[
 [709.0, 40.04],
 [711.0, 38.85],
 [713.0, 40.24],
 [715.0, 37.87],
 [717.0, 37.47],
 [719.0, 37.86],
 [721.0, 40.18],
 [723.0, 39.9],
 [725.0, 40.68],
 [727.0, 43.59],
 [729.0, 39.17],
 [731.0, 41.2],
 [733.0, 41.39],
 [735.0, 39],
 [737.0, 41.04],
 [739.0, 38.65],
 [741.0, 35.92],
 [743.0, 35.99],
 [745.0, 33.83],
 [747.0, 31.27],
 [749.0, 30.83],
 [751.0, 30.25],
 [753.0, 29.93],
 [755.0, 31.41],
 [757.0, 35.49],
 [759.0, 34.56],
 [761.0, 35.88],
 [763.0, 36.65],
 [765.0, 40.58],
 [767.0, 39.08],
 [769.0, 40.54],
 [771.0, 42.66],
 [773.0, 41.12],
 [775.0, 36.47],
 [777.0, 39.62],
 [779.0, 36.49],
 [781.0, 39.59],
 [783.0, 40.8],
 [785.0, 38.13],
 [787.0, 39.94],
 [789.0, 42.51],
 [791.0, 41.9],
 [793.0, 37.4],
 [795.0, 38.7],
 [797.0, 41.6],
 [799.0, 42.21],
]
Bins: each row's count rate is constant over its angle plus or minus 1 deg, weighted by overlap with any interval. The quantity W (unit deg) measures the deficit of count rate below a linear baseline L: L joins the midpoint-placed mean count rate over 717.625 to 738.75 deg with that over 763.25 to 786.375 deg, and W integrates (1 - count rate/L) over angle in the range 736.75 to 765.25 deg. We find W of 3.8 deg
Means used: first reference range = 40.3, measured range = 34.5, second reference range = 39.5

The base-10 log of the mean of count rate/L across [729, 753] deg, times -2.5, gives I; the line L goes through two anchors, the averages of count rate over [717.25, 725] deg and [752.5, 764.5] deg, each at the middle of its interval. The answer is 0.02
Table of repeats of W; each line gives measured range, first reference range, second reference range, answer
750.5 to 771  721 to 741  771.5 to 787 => 1.9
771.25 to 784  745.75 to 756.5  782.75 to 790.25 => -0.4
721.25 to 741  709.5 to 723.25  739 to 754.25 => -2.4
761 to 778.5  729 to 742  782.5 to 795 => 0.2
